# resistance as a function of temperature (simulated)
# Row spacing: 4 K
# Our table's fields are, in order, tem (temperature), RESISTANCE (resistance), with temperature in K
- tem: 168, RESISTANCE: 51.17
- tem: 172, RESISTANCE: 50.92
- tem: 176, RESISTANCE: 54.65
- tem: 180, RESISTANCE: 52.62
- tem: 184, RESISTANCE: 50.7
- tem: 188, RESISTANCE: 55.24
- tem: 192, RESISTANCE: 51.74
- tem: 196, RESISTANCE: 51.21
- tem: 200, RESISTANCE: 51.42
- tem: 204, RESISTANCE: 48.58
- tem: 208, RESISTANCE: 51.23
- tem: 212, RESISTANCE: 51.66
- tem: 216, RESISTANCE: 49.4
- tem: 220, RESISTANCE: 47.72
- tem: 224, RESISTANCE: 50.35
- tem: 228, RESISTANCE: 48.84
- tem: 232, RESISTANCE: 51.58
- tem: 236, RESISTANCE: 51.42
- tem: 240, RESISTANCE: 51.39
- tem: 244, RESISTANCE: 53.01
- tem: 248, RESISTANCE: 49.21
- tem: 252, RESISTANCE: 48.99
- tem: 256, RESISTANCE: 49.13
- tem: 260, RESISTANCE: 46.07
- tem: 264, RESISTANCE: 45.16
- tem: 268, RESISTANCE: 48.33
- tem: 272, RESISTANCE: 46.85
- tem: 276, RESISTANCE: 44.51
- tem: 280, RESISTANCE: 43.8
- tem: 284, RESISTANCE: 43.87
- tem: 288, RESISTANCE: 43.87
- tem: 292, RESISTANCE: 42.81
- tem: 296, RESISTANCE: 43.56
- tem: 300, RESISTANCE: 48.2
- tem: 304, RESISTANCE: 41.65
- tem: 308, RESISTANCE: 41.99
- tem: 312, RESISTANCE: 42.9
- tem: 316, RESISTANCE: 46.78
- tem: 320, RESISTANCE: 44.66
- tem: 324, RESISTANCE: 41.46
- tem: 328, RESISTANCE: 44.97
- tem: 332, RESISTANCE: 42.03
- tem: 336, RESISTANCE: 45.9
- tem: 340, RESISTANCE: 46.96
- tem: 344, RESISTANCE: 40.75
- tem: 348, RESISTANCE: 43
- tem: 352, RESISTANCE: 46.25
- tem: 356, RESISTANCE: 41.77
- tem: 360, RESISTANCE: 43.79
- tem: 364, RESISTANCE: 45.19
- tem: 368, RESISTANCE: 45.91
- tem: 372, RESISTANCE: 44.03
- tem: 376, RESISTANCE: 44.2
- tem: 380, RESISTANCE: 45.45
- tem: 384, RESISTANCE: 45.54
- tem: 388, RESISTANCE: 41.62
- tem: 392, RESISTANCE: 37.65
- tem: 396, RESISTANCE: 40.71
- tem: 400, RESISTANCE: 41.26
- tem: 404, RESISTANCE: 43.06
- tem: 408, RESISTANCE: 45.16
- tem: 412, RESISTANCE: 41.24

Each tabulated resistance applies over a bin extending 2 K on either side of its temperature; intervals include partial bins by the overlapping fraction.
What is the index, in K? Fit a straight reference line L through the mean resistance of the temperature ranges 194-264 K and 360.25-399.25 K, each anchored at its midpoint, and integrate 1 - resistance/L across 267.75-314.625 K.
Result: 2.94 K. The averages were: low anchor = 49.9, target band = 44.2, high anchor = 43.3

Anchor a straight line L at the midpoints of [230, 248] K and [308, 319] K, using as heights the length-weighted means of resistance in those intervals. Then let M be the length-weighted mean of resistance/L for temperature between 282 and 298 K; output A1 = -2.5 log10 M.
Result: 0.07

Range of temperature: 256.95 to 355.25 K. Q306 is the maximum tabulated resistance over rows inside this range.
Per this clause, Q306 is 48.33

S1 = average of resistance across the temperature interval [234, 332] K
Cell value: 45.9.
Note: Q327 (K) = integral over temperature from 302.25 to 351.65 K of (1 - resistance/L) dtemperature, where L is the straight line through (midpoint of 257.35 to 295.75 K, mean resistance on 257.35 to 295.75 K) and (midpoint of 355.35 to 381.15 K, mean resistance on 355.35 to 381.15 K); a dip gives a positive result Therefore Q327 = 1.12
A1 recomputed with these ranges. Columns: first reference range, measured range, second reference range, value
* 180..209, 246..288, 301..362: 0.02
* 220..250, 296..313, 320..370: 0.07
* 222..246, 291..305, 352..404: 0.08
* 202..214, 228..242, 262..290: -0.06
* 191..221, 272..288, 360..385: 0.08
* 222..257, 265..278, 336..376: 0.05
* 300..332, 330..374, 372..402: -0.03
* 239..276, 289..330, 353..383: 0.06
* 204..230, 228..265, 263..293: -0.05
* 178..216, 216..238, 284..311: -0.02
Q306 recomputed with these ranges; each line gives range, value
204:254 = 53.01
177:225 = 55.24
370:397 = 45.54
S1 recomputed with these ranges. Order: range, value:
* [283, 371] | 44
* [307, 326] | 43.6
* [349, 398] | 43.5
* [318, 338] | 43.8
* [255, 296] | 45.3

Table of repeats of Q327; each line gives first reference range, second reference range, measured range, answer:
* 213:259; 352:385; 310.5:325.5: 0.83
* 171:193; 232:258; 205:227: 0.70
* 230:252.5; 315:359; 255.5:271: 0.78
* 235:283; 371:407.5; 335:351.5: 0.12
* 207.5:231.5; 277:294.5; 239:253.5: -1.00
